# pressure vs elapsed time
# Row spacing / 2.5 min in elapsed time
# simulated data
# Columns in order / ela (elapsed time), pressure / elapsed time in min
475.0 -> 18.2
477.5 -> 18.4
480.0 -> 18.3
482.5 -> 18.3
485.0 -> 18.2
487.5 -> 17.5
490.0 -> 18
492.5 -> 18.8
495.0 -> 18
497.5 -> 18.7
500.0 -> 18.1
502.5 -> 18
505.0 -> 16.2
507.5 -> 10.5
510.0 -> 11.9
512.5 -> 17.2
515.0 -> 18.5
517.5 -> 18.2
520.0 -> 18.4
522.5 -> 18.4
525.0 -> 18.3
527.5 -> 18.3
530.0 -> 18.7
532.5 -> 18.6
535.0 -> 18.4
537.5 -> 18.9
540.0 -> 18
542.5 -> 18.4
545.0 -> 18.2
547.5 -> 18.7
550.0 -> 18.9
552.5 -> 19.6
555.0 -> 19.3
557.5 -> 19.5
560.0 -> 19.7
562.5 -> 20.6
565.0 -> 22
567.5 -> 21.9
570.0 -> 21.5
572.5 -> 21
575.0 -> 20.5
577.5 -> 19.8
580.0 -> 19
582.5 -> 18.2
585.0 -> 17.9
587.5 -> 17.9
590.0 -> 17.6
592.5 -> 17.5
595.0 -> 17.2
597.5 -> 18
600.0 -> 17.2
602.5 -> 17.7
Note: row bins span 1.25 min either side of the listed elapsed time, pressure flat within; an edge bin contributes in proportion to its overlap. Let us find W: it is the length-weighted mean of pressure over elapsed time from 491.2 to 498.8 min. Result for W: 18.5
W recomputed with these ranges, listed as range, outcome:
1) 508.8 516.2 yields 15.9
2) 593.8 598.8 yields 17.6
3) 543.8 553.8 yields 18.9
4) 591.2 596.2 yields 17.4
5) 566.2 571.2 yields 21.7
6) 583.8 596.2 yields 17.6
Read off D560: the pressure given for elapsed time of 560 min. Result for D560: 19.7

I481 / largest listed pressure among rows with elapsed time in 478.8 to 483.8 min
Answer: 18.3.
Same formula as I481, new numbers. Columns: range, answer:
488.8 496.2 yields 18.8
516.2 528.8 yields 18.4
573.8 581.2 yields 20.5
